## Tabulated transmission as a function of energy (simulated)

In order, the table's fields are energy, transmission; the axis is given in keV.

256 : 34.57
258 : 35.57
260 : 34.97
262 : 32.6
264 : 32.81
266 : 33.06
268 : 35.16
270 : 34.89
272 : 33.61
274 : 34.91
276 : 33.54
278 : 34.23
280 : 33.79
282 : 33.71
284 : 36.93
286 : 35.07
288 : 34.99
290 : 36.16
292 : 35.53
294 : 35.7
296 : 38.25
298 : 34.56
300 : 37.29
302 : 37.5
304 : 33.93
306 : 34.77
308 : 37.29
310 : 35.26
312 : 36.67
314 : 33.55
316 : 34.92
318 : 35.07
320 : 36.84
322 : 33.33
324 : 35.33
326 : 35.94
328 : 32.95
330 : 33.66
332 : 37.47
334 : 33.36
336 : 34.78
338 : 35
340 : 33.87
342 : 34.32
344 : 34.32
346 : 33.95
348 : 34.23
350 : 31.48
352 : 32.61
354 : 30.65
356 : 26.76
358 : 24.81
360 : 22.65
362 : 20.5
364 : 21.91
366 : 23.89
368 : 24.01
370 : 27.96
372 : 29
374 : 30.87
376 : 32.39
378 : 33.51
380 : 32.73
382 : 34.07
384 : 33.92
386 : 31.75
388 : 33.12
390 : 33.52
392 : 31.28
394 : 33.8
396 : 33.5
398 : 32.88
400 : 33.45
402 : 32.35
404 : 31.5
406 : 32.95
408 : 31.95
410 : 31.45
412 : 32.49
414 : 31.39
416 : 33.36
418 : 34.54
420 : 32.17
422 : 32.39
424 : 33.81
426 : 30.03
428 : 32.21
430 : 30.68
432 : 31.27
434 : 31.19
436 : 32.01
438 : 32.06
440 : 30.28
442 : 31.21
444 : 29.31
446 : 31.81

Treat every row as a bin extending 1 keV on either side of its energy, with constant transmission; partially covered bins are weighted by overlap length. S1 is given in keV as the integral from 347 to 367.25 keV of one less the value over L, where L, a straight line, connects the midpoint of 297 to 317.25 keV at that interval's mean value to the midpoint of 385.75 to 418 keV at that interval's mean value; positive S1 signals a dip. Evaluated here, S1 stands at 4.2 keV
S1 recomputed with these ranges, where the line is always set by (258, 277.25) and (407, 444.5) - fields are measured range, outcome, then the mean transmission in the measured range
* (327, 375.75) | 3.9 keV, 30.2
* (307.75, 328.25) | -1.2 keV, 35.2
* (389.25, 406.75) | -0.3 keV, 32.8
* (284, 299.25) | -1.0 keV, 35.9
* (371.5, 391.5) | -0.1 keV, 32.5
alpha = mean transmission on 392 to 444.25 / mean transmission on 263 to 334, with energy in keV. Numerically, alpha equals 0.92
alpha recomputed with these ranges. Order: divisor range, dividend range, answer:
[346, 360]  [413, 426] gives 1.10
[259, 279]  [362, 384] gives 0.85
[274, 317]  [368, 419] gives 0.91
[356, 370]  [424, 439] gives 1.34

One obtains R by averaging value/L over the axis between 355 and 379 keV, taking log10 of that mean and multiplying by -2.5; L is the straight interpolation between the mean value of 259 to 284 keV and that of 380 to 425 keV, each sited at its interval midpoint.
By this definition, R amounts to 0.24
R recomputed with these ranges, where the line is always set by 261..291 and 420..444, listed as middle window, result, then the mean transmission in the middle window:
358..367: 0.41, 22.5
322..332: -0.04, 34.7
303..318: -0.05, 35.2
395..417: -0.02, 32.5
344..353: -0.01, 33.2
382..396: -0.02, 33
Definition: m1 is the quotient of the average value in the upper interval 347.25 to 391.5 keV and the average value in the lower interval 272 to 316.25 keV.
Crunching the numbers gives 0.83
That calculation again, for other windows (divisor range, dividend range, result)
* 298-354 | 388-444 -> 0.93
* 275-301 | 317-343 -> 0.98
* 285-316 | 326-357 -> 0.93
